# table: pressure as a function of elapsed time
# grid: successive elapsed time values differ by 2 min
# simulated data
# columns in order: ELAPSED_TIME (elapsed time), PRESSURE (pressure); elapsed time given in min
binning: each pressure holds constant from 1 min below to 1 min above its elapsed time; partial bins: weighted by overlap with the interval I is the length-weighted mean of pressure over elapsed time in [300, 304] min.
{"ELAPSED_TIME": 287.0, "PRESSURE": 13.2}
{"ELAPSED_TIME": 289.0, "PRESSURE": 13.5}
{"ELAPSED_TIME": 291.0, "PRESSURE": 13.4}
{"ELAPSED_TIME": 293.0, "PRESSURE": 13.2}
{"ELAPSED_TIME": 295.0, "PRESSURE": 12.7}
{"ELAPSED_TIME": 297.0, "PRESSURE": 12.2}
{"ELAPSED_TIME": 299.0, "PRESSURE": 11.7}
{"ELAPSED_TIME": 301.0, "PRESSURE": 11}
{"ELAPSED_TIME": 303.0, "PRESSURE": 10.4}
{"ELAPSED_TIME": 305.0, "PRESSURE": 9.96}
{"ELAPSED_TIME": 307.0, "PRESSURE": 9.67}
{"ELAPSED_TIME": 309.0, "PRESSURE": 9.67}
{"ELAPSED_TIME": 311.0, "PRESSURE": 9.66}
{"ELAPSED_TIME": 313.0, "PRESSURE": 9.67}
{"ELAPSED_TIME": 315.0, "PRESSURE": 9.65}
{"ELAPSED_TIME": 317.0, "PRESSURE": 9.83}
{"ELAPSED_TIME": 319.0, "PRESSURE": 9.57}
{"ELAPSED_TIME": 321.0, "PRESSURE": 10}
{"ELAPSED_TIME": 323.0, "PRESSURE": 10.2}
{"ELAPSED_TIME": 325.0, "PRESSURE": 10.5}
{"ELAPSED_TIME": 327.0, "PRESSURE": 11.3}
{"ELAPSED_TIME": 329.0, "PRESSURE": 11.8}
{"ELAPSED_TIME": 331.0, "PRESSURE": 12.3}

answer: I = 10.7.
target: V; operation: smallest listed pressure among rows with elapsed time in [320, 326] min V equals 10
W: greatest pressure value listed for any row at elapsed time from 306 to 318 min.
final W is 9.83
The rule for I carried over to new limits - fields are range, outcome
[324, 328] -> 10.9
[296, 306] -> 11.1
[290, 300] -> 12.6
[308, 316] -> 9.66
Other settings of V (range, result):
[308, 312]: 9.66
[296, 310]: 9.67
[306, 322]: 9.57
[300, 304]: 10.4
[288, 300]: 11.7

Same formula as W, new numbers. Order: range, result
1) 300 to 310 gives 11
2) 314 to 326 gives 10.5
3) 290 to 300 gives 13.4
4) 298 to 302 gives 11.7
